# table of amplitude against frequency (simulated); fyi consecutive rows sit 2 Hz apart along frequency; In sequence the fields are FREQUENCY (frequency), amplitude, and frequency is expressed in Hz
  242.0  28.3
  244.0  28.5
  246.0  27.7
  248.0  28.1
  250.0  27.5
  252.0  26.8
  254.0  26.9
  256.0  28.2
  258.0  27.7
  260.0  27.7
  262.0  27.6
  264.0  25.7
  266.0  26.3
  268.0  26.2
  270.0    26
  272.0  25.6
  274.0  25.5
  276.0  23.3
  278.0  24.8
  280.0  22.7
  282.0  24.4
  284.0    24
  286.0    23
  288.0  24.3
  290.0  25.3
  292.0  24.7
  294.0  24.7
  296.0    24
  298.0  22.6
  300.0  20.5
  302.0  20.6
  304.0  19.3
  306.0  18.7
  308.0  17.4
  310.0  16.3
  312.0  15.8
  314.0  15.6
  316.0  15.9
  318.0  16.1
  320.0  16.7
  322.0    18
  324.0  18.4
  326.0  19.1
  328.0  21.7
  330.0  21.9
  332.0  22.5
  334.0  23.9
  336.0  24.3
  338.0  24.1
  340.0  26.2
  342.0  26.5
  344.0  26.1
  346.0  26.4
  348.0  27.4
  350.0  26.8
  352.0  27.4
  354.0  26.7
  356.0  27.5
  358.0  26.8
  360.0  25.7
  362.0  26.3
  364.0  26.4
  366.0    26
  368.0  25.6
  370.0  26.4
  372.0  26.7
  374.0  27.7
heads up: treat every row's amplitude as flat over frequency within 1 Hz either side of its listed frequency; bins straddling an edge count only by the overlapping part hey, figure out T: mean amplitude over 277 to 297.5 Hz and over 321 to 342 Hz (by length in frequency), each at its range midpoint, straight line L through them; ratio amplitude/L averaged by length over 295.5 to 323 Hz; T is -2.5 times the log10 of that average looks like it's 0.259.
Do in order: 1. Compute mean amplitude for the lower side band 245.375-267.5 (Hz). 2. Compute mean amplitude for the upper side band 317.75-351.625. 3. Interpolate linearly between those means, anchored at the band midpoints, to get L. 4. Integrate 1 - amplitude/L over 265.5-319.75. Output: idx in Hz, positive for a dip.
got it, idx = 7.48 Hz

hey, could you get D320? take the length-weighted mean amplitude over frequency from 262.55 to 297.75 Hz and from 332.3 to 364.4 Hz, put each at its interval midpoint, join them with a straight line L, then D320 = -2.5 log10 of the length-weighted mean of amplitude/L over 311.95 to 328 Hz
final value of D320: 0.42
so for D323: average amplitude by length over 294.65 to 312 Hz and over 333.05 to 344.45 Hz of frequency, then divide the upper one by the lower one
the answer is 1.27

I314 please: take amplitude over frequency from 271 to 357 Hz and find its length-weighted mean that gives 22.5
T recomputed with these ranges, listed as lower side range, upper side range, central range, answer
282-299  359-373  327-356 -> 0.01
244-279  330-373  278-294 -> 0.10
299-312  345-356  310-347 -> 0.11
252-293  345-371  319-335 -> 0.28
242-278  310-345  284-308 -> 0.06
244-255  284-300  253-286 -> 0.00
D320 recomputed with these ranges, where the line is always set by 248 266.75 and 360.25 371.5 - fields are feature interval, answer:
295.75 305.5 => 0.26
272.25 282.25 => 0.12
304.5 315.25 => 0.50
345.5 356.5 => -0.03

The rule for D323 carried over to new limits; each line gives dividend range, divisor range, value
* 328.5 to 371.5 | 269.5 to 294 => 1.05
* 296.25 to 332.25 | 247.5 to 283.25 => 0.72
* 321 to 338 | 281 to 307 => 0.94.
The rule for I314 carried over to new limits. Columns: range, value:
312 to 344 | 20.7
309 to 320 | 16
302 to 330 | 17.9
